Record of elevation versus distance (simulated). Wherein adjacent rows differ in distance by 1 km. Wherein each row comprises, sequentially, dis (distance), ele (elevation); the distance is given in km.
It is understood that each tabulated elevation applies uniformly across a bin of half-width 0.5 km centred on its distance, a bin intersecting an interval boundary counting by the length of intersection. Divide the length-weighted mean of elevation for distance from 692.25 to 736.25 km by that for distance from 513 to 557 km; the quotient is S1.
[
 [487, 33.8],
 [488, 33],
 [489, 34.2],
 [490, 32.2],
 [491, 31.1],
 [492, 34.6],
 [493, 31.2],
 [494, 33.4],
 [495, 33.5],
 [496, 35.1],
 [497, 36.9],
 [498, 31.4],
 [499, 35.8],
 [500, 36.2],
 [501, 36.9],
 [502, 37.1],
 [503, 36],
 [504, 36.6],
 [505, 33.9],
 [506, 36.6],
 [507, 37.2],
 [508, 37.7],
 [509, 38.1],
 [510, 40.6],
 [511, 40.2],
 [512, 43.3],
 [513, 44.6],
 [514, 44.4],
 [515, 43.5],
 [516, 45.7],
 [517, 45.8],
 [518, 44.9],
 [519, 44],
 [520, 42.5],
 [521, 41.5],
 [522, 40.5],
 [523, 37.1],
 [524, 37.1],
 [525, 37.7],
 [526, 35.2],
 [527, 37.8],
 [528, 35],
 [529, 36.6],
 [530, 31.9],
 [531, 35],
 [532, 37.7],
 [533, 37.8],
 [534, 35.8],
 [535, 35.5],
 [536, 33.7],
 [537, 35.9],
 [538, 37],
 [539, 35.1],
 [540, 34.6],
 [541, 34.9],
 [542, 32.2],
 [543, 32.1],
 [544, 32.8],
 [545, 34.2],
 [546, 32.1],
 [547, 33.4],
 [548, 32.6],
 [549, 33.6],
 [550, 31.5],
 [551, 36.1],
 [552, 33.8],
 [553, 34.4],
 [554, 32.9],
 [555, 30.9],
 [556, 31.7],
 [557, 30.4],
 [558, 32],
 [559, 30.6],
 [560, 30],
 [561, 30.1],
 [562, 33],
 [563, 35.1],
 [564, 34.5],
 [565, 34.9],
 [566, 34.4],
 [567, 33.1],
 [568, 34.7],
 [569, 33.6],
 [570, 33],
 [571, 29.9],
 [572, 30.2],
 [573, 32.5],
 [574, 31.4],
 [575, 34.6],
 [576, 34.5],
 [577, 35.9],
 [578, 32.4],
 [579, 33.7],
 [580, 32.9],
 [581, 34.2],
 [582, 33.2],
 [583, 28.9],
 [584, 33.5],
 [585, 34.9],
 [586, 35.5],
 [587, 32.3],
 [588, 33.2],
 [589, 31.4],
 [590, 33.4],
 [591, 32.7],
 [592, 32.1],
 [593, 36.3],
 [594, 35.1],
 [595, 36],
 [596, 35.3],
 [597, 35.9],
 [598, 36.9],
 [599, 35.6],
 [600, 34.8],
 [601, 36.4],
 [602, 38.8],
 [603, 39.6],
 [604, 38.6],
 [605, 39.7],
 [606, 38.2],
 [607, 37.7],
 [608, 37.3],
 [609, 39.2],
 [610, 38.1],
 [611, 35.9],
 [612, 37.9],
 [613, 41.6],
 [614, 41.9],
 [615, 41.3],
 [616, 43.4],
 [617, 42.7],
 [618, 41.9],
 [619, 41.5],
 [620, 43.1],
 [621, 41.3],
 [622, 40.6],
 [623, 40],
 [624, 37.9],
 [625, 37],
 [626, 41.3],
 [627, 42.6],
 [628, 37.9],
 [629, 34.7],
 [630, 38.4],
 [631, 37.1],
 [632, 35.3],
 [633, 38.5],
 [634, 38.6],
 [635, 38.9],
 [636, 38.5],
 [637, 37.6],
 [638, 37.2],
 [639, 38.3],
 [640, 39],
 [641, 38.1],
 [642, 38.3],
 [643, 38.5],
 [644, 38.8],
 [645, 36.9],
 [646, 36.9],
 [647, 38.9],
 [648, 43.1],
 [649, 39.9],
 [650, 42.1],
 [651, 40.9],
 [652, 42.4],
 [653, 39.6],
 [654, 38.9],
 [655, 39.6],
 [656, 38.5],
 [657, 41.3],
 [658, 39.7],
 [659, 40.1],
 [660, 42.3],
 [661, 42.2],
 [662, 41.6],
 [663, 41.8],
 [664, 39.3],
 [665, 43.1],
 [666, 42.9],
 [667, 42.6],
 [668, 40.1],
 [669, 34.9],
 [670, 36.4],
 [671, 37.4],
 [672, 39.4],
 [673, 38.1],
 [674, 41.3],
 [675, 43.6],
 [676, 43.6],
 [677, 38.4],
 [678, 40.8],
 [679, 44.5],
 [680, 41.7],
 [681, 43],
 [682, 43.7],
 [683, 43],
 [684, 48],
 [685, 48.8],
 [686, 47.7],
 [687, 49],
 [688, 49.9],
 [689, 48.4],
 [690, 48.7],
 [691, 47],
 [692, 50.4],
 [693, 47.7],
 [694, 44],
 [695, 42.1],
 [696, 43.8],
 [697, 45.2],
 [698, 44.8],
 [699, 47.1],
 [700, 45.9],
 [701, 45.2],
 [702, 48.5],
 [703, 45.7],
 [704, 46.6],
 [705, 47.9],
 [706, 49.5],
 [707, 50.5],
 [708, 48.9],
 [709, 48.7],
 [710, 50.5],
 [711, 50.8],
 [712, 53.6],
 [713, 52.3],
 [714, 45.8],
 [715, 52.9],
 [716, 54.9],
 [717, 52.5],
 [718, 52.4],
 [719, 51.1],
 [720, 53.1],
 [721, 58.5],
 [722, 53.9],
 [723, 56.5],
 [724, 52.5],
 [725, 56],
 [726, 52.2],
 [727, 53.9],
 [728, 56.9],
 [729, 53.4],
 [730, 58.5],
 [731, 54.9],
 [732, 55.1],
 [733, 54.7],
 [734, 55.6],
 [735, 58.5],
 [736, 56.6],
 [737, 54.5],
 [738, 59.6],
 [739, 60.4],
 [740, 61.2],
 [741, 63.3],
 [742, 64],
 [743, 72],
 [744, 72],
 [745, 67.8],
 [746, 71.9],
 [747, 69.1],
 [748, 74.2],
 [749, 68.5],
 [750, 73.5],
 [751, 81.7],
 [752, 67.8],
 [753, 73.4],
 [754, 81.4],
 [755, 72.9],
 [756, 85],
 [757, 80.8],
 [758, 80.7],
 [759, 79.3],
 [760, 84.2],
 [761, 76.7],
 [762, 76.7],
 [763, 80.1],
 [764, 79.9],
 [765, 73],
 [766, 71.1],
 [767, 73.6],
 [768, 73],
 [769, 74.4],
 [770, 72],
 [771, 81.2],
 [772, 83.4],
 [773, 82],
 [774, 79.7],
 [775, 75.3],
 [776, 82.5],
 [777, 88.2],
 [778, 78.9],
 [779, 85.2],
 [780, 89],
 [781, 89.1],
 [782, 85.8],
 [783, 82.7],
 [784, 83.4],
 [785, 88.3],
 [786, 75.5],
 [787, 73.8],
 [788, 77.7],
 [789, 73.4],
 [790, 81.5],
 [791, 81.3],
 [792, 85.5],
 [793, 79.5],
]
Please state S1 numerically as 1.40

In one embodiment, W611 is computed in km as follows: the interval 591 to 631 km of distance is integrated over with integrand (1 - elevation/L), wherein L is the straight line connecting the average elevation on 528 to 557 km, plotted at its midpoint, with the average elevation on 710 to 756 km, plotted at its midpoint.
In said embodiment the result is 4.69 km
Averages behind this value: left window 34.1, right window 60.5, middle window 38.5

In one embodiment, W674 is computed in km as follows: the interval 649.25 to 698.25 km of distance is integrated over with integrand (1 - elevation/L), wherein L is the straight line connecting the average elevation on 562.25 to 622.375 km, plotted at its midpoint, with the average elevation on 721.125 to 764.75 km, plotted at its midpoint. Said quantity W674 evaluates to 9.1 km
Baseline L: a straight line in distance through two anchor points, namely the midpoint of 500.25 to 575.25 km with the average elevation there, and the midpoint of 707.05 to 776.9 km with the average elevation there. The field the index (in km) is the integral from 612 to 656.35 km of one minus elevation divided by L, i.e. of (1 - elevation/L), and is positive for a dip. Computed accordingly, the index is 9.1 km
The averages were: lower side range 35.8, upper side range 65.4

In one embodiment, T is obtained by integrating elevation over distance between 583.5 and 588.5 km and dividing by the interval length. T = 33.9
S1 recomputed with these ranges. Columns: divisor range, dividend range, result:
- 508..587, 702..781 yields 1.84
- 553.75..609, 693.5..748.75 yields 1.60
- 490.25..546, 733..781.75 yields 1.99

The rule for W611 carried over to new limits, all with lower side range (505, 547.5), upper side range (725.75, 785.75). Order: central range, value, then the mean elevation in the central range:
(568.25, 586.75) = 5.1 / 33.1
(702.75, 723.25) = 4.6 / 51.3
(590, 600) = 2.7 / 35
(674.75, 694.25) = 5.1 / 45.6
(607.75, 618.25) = 2.2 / 40.1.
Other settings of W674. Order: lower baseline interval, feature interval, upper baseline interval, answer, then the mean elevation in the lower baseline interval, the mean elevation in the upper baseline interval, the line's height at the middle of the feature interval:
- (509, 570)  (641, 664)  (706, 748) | 4.0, 36.1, 56.7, 48.5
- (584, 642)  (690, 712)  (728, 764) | 4.1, 37.8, 68.6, 58.1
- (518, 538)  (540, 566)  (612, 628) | 3.8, 37.5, 41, 38.4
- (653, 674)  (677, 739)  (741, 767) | 7.4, 40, 74.9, 57.2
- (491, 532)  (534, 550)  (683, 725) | 2.3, 38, 49.3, 39.8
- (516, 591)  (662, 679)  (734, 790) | 5.0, 34.6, 75.2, 57.3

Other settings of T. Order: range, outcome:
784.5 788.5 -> 78.8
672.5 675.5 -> 41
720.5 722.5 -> 56.2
